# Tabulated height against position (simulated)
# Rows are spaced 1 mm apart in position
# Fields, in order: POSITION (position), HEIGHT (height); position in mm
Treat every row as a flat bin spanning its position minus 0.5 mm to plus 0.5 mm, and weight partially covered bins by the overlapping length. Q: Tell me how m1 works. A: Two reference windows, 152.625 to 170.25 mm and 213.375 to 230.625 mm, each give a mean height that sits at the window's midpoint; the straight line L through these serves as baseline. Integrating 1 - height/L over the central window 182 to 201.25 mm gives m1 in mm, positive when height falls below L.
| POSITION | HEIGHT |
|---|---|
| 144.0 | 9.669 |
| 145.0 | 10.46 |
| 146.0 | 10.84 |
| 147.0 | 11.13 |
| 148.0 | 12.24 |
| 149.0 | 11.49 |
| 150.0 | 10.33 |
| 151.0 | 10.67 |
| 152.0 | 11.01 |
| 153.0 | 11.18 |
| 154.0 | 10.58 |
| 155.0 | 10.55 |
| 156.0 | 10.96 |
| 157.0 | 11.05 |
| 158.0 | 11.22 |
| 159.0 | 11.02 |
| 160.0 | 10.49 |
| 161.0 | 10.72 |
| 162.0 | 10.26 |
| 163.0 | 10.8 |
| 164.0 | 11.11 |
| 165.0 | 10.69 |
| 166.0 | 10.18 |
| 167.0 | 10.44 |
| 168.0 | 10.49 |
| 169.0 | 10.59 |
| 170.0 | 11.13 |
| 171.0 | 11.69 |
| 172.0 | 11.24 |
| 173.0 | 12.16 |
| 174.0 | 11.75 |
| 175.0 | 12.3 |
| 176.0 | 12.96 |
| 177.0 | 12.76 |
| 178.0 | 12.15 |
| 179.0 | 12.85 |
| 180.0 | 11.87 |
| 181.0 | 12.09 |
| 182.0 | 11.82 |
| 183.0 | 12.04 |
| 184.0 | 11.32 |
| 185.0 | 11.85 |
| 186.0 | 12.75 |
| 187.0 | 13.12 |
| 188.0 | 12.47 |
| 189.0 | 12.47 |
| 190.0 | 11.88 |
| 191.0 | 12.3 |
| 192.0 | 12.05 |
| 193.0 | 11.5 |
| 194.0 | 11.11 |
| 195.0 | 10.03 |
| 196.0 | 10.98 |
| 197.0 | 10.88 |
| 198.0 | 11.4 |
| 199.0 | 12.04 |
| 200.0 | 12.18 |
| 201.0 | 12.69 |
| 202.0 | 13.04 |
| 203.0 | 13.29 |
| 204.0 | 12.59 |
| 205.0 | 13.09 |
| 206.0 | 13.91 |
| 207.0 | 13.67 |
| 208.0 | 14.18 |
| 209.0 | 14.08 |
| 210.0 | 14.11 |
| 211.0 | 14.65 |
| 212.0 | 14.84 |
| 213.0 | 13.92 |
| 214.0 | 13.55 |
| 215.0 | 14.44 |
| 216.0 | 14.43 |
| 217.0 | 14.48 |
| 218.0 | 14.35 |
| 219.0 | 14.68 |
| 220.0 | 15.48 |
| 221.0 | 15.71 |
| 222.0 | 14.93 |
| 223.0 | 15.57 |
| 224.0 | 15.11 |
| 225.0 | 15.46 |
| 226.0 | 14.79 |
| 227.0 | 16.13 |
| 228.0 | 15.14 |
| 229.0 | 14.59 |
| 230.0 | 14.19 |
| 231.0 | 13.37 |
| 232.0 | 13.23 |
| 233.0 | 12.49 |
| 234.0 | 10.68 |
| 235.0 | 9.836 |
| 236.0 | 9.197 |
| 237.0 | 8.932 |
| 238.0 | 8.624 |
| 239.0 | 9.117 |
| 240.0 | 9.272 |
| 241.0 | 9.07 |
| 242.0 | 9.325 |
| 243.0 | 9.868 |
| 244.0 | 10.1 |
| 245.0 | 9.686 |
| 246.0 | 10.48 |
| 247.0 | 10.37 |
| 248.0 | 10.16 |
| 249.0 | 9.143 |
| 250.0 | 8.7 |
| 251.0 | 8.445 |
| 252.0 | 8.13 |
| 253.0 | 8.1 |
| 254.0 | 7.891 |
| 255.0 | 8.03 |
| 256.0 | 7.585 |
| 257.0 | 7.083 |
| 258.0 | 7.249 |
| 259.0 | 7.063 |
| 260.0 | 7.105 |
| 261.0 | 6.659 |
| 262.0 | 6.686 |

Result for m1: 1.42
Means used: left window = 10.7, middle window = 11.8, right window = 14.9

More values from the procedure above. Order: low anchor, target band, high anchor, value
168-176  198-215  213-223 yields 0.6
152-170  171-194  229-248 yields -3.1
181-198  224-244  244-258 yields -4.5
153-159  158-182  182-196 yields -0.1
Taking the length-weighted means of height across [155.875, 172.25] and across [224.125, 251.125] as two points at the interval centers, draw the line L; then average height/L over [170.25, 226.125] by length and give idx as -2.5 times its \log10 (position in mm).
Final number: -0.18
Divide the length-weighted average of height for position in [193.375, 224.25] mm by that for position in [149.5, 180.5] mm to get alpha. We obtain 1.21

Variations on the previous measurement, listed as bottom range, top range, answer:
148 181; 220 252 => 1.04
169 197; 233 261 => 0.75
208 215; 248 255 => 0.60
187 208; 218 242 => 1.05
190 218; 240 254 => 0.72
